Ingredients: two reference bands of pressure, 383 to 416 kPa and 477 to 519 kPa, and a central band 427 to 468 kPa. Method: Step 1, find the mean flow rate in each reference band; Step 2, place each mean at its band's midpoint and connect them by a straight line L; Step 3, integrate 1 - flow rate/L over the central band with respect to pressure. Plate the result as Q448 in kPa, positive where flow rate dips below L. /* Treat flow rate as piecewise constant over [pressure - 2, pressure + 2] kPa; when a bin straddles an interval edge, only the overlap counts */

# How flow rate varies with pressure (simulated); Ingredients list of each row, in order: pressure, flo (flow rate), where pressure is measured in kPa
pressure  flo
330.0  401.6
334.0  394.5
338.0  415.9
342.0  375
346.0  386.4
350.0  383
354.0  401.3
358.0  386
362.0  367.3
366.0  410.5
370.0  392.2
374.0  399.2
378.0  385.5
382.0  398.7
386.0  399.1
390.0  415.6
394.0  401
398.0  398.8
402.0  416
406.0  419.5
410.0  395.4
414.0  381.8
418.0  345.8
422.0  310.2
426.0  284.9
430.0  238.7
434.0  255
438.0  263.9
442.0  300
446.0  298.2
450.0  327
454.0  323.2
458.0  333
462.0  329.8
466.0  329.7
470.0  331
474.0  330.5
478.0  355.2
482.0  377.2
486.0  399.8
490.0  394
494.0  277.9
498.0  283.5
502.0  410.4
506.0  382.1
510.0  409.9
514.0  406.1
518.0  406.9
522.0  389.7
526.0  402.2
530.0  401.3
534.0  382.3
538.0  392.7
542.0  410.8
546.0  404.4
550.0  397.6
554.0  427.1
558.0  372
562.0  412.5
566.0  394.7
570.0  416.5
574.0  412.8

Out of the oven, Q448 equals 9.3 kPa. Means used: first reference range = 403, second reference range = 373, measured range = 299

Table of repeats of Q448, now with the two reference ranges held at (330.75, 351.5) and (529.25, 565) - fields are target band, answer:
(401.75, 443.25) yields 7.3 kPa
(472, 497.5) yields 2.9 kPa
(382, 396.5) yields -0.4 kPa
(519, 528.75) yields 0.0 kPa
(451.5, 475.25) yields 4.0 kPa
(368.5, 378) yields 0.0 kPa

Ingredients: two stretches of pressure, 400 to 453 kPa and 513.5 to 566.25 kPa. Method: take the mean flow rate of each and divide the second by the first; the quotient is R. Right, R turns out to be 1.23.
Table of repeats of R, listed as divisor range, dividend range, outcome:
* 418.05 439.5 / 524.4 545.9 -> 1.44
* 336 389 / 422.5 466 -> 0.76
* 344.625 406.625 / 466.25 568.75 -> 0.96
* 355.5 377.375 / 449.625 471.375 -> 0.84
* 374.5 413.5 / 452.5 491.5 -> 0.87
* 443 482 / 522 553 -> 1.21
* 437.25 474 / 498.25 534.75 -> 1.24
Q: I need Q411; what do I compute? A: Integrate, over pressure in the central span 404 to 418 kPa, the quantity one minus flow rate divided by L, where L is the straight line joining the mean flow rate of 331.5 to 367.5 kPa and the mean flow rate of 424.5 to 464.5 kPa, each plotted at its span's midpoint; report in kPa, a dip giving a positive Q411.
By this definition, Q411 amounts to -2.63 kPa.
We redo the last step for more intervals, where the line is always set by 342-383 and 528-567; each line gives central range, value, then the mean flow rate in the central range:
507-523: -0.19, 403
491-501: 2.32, 305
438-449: 2.76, 295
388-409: -0.94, 409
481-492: 0.14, 392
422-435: 4.16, 268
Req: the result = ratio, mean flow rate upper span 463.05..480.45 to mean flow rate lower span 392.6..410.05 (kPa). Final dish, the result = 0.83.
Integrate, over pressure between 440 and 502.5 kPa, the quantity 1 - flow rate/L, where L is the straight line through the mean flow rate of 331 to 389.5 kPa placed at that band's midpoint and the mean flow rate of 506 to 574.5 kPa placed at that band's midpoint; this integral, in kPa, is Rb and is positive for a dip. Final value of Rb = 9.82 kPa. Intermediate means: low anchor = 393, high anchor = 402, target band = 336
